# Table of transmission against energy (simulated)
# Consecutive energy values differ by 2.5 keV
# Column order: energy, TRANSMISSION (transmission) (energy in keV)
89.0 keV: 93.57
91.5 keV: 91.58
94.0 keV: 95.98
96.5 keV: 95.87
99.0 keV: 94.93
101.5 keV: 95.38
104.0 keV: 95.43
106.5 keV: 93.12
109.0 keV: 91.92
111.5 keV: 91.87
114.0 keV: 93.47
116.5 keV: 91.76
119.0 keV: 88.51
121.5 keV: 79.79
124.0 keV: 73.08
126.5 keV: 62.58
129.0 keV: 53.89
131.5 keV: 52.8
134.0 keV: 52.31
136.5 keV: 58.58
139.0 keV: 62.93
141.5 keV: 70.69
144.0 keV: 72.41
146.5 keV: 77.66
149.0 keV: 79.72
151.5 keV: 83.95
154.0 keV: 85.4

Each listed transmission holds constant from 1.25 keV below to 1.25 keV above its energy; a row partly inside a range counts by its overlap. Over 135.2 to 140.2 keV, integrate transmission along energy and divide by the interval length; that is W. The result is 60.6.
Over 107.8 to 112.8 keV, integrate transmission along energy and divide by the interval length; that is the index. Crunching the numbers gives 91.9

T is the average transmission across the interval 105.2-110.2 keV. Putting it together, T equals 92.6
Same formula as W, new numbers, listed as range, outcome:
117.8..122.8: 84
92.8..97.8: 95.9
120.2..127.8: 71.8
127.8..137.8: 54.4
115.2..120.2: 90.2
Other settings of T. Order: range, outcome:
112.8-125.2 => 85.3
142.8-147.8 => 75.1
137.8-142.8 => 66.9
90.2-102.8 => 94.7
